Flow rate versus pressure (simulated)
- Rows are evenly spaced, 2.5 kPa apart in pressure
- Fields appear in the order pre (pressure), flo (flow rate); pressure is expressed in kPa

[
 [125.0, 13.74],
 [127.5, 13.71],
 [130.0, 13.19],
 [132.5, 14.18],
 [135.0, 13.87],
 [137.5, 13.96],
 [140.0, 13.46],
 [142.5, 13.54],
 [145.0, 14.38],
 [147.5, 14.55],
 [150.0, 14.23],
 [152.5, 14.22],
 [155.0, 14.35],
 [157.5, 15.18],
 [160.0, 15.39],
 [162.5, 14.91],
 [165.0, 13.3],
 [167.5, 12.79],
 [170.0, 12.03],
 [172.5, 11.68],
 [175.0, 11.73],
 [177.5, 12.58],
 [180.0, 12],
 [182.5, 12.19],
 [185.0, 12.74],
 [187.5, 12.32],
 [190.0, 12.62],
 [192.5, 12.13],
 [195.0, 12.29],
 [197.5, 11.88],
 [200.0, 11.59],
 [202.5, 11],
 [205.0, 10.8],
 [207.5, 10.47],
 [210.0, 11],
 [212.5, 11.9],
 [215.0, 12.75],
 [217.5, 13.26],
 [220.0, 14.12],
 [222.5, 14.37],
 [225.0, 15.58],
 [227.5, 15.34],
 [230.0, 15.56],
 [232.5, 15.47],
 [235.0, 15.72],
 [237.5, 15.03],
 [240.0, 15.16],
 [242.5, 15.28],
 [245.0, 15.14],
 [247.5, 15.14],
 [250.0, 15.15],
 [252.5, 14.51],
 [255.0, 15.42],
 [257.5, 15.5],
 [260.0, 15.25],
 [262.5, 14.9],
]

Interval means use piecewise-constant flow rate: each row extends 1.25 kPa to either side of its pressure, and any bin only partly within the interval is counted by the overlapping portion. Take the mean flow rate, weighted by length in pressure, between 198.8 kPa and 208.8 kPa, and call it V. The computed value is 11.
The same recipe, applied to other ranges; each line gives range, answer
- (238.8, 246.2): 15.2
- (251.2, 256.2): 15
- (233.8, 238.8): 15.4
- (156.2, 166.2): 14.7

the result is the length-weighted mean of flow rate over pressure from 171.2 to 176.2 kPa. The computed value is 11.7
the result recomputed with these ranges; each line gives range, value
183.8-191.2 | 12.6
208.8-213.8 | 11.5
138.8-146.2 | 13.8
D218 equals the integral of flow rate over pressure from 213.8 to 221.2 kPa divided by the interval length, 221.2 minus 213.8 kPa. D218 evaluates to 13.4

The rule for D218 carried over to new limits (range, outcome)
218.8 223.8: 14.3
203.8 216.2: 11.4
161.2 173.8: 12.9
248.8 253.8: 14.8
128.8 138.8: 13.8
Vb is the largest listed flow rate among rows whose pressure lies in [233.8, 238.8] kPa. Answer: 15.72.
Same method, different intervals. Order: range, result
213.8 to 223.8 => 14.37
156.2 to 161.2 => 15.39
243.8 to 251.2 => 15.15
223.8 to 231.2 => 15.58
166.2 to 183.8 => 12.79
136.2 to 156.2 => 14.55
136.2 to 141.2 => 13.96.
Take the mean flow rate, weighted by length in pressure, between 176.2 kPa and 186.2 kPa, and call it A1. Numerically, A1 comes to 12.4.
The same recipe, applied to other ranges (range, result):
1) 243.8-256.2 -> 15.1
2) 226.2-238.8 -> 15.4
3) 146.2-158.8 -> 14.5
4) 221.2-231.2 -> 15.2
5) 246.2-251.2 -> 15.1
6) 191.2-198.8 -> 12.1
